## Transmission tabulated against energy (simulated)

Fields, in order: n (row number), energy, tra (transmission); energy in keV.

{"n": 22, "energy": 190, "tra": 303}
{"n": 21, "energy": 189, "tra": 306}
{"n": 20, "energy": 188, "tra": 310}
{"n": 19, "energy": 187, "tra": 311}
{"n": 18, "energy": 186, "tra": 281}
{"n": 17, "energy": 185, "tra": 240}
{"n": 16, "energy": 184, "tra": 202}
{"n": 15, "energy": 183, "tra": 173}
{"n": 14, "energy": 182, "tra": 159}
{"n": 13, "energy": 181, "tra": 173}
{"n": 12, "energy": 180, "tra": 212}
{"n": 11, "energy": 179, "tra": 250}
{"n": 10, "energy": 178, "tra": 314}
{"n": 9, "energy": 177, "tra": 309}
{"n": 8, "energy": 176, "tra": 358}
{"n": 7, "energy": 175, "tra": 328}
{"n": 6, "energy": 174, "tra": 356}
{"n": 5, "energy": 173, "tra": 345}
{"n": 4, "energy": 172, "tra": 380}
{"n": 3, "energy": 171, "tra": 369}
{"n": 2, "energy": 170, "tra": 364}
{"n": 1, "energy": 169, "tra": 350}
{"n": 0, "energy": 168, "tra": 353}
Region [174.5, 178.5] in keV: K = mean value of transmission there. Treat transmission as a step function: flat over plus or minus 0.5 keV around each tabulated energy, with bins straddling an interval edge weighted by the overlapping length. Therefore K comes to 327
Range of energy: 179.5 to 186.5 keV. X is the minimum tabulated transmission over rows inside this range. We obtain 159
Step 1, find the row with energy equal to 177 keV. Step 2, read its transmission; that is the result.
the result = 309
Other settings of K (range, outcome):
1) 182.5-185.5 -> 205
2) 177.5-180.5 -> 259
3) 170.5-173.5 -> 365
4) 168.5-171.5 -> 361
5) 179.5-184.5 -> 184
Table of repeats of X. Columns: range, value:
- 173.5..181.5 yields 173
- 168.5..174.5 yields 345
